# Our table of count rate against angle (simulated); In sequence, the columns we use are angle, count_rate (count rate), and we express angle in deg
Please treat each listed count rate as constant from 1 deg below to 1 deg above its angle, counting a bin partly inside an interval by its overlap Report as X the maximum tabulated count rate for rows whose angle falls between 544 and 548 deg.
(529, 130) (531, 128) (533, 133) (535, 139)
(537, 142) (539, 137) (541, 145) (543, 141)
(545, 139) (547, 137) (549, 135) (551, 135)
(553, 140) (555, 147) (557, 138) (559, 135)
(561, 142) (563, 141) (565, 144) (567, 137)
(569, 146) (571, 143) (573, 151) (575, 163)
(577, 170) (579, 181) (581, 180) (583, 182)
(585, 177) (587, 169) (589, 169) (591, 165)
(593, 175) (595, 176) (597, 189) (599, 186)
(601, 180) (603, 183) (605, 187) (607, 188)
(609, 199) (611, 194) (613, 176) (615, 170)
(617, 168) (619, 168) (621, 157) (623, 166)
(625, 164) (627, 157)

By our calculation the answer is 139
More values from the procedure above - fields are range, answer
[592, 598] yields 189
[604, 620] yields 199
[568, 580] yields 181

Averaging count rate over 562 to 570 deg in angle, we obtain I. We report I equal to 142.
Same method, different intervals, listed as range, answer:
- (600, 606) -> 183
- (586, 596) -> 171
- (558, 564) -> 139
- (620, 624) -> 162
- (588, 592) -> 167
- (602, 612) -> 190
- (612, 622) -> 168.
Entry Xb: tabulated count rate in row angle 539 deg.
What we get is 137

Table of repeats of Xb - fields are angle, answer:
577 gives 170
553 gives 140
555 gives 147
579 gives 181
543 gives 141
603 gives 183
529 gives 130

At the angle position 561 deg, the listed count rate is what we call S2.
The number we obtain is 142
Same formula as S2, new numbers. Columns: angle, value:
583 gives 182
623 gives 166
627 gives 157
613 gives 176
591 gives 165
